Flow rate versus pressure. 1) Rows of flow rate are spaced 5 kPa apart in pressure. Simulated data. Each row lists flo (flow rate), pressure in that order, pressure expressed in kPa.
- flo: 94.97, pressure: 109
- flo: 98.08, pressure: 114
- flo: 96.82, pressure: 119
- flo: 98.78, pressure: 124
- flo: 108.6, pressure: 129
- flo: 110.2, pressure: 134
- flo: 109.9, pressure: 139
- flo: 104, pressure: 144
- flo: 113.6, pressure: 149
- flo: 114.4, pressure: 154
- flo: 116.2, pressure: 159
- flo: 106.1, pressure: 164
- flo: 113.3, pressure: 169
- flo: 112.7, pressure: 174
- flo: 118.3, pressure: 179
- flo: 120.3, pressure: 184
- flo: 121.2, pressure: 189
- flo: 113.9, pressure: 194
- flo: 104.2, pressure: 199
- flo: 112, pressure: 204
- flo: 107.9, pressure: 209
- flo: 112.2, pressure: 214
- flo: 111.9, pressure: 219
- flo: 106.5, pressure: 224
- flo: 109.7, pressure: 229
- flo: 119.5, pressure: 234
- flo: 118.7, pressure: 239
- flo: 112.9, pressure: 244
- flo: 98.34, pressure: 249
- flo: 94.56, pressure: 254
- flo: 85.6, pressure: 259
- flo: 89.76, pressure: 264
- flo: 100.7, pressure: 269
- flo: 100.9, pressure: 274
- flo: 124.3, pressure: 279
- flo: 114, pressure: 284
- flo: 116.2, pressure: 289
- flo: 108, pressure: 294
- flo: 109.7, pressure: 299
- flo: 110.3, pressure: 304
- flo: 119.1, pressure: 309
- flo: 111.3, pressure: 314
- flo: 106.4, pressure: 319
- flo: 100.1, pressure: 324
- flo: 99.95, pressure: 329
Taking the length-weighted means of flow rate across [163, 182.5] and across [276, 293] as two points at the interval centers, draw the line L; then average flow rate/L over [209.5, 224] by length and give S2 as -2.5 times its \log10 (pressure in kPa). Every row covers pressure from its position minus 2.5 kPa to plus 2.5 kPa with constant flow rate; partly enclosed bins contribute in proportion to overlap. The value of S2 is 0.04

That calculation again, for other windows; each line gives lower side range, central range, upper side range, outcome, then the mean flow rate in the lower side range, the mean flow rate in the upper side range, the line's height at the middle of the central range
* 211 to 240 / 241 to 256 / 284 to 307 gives 0.097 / 113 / 112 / 112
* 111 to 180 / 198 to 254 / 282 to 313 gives 0.009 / 108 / 113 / 111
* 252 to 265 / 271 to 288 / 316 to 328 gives -0.196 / 89.8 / 103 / 94.2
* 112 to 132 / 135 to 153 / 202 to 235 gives -0.066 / 101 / 111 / 103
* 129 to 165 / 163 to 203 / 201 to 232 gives -0.035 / 111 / 110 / 110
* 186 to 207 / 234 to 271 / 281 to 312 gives 0.118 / 113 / 113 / 113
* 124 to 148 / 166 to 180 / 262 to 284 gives -0.070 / 108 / 105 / 107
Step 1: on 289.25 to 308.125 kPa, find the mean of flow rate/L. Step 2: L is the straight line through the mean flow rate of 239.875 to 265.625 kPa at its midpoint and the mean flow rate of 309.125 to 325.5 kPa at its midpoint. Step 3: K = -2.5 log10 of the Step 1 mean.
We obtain -0.06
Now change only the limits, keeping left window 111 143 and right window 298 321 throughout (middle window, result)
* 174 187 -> -0.12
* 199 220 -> -0.03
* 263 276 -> 0.13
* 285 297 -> -0.01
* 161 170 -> -0.04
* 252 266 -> 0.21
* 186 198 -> -0.09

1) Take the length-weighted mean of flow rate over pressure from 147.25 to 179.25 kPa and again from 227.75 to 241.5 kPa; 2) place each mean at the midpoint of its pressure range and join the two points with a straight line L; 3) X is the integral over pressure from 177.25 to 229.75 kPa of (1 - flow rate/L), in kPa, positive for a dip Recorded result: 1.1 kPa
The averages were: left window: 113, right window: 117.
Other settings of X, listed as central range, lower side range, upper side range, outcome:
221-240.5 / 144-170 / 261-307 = -0.65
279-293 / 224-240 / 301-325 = -0.57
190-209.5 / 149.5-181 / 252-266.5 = -1.08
